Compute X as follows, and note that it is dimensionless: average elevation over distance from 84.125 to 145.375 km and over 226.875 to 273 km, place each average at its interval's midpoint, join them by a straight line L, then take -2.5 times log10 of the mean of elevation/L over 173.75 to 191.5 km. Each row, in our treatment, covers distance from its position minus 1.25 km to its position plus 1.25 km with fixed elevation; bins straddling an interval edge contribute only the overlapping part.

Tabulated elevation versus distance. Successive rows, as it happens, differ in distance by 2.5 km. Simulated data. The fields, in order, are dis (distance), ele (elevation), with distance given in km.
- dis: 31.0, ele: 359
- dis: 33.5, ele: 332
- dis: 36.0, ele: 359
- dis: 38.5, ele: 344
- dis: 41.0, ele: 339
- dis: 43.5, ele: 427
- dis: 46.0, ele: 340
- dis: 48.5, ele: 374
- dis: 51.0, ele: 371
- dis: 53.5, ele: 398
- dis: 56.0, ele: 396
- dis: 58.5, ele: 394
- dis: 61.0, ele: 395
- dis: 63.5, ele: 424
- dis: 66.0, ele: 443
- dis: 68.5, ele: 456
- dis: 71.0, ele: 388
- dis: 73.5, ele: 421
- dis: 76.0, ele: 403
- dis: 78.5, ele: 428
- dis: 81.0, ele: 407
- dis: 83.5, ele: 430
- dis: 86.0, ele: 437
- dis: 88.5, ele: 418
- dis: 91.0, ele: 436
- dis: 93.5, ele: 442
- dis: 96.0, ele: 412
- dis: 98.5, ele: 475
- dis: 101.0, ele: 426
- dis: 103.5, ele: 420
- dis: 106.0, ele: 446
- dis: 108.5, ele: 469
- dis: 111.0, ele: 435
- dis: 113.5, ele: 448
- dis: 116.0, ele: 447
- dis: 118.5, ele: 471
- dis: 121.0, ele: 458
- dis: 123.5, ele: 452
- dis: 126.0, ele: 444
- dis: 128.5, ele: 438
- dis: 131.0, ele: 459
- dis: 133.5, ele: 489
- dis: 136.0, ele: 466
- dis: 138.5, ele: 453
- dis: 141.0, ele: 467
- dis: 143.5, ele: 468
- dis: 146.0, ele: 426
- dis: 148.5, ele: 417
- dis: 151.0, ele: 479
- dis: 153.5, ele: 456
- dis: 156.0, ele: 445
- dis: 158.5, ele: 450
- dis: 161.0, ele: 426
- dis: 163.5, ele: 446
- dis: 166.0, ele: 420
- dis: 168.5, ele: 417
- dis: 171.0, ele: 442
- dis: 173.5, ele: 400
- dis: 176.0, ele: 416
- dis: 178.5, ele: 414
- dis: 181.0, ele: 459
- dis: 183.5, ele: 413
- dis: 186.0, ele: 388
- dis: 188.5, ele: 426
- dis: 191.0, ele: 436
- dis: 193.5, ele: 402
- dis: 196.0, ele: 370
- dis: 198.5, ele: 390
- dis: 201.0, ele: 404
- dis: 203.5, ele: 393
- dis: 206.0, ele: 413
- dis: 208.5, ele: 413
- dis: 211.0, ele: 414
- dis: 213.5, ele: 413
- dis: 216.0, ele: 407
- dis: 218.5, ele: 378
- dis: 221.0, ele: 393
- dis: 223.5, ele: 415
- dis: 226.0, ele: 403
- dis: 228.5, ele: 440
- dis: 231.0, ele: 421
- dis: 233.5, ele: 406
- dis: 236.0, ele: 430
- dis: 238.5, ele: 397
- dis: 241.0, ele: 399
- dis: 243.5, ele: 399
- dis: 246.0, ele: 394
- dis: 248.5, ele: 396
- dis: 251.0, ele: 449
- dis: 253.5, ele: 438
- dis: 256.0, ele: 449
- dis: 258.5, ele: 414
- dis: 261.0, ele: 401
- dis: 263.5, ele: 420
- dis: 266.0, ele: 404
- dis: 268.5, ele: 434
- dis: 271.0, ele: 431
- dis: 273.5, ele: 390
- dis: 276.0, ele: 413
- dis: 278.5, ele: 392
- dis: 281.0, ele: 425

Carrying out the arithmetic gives 0.03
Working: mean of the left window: 449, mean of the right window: 417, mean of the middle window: 420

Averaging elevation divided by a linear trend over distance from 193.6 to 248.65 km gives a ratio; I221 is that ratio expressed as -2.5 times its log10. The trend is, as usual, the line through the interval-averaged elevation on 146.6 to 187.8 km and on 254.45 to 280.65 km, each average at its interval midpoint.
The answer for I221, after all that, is 0.05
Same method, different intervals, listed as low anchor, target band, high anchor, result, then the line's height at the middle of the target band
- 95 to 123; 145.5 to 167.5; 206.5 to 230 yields -0.027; 430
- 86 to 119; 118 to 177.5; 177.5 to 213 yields -0.049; 426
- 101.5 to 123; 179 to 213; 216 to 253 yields 0.032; 422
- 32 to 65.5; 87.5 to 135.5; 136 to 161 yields -0.058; 424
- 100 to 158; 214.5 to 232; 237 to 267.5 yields 0.038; 423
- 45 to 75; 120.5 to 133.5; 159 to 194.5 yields -0.101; 413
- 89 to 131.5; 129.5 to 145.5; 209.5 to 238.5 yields -0.067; 437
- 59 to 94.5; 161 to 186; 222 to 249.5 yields -0.023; 414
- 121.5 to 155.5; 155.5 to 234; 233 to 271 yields 0.054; 436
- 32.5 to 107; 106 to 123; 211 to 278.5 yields -0.116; 408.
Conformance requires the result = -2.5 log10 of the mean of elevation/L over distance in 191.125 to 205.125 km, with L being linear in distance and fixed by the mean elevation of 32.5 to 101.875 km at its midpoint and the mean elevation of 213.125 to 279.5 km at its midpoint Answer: 0.038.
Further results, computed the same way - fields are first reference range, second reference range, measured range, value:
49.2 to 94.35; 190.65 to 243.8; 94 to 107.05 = -0.06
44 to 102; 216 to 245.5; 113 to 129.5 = -0.10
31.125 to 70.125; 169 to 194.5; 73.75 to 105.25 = -0.09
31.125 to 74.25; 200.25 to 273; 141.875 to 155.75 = -0.13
